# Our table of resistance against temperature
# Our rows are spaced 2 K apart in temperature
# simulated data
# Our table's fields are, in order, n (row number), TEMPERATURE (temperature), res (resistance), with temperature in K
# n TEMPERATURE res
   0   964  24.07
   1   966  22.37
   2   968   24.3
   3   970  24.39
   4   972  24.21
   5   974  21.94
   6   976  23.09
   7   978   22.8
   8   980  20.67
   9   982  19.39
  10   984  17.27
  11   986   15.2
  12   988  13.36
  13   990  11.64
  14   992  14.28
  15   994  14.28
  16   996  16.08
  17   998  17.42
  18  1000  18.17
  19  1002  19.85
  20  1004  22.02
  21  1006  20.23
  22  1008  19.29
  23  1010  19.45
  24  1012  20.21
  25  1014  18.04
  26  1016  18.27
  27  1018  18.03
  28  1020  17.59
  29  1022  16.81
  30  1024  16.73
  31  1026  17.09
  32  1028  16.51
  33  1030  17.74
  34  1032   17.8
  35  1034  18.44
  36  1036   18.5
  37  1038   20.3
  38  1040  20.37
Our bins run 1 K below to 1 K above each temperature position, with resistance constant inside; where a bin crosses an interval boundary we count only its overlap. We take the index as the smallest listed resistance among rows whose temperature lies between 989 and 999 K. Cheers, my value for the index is 11.64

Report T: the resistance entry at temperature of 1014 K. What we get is 18.04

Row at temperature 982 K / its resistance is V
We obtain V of 19.39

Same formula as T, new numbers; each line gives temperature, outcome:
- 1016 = 18.27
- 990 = 11.64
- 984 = 17.27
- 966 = 22.37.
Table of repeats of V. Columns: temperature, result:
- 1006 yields 20.23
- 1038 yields 20.3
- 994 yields 14.28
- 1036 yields 18.5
